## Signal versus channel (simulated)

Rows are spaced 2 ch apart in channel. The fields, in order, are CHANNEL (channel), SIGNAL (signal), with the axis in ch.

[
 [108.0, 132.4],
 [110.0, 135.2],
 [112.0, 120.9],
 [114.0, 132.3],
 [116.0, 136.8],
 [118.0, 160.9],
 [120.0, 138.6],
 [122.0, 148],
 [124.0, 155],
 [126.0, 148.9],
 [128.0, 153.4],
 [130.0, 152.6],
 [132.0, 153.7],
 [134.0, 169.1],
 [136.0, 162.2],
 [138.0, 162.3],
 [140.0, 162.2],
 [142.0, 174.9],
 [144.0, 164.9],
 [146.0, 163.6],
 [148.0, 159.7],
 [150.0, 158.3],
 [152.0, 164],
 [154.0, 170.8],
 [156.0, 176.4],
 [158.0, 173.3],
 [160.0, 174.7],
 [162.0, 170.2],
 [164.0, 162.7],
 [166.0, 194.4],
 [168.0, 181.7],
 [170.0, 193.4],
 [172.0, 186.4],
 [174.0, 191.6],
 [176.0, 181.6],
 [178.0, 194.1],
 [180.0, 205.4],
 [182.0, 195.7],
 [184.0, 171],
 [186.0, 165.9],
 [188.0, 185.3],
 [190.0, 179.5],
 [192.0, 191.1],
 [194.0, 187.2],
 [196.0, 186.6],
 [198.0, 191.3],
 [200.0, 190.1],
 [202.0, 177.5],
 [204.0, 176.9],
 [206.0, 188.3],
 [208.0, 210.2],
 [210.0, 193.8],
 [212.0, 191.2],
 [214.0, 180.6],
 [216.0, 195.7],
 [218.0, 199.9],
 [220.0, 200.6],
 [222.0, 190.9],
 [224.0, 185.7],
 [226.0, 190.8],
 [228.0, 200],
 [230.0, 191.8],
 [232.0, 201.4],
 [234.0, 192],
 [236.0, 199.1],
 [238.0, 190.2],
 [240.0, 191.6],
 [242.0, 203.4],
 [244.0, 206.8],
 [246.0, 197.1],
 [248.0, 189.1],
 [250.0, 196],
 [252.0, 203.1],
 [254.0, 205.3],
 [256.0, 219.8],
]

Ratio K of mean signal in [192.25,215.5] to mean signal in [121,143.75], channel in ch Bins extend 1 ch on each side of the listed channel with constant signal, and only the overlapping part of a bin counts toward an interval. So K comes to 1.19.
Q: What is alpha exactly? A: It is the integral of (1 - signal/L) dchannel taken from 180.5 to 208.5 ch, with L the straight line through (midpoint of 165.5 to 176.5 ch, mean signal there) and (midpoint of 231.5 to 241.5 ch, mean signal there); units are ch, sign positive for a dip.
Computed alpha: 0.8 ch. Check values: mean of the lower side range 188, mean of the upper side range 195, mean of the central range 185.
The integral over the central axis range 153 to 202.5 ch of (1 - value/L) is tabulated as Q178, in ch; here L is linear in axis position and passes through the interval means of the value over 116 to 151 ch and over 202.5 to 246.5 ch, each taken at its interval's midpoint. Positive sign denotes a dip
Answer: -2.2 ch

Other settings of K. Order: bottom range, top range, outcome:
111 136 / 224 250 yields 1.32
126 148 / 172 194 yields 1.15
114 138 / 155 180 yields 1.20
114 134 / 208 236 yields 1.30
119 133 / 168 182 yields 1.28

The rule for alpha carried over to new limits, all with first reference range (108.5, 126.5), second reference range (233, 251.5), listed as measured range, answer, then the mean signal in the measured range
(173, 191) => -1.68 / 186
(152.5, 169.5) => -1.60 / 176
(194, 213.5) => -1.07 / 189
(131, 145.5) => -1.31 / 164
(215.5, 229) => -0.52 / 195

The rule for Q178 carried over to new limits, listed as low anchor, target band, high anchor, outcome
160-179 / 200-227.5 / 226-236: 0.21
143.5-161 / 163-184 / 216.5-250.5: -1.57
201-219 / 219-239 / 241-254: 0.09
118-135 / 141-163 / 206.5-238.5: -0.57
